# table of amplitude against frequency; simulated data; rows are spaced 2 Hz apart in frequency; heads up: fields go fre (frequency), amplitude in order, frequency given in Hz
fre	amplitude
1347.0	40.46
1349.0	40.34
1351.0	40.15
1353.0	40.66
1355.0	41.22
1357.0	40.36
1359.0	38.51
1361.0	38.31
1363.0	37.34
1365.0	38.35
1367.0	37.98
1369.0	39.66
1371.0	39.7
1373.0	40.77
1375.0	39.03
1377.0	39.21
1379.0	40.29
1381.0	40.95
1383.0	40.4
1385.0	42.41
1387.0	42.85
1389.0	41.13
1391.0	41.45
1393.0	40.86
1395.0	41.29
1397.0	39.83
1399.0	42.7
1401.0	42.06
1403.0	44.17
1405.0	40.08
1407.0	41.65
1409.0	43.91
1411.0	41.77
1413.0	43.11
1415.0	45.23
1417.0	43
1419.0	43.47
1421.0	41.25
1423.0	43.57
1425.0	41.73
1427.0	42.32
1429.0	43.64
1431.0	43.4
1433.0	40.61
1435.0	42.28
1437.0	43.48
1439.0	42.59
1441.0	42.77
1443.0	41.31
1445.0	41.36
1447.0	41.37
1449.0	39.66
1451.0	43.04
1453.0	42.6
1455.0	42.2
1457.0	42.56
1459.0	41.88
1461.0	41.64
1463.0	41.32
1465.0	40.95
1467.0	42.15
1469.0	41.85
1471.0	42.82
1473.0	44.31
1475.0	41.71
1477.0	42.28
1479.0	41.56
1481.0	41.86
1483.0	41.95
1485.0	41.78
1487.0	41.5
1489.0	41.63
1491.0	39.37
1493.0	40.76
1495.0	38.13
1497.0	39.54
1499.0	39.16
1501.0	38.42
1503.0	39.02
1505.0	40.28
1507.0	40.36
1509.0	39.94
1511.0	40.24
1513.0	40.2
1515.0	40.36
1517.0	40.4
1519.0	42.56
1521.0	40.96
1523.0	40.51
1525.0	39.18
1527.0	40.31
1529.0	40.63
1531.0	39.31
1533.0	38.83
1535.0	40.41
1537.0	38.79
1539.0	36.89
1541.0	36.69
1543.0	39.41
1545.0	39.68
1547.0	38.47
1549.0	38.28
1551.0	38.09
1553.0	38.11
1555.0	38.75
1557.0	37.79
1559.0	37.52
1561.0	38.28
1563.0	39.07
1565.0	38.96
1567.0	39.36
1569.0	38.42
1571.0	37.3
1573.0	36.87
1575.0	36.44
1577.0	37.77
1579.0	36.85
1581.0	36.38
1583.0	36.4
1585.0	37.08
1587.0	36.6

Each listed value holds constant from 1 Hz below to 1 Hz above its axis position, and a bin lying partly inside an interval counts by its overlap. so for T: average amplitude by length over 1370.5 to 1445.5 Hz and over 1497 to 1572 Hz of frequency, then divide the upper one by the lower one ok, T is 0.9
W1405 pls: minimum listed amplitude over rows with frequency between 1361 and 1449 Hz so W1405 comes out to 37.34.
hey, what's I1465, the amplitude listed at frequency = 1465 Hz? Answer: 40.95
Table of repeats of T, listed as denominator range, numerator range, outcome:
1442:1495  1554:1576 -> 0.91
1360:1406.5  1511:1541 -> 0.98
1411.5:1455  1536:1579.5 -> 0.90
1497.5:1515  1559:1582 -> 0.95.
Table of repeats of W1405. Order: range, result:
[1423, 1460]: 39.66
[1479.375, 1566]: 36.69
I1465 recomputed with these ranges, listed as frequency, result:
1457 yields 42.56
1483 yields 41.95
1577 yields 37.77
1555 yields 38.75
